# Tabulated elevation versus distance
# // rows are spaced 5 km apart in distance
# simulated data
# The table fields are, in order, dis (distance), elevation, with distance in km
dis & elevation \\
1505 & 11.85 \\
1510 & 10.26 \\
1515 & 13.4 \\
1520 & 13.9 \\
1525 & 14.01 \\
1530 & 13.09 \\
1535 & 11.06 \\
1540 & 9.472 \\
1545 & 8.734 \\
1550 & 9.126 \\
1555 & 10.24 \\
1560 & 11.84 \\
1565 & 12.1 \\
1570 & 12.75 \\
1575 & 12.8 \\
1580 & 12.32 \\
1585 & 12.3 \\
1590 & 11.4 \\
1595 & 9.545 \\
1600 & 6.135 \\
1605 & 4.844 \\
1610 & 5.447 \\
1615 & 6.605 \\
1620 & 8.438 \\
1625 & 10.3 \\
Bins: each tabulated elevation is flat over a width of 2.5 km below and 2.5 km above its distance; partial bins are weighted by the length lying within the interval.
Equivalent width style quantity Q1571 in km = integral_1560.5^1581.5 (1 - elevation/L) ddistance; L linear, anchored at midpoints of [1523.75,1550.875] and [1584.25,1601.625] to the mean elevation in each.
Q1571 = -4.6 km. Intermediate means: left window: 10.9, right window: 9.78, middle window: 12.4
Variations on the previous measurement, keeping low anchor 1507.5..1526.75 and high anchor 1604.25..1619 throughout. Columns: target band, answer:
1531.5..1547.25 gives 1.8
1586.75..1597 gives -4.4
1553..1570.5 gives -3.8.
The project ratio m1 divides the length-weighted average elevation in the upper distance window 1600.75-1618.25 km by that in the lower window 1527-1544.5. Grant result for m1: 0.53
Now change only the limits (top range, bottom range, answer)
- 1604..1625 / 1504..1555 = 0.61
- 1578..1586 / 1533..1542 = 1.20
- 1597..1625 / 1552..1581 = 0.56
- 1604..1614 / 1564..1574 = 0.43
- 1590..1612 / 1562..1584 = 0.57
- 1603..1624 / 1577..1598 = 0.59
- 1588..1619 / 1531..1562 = 0.72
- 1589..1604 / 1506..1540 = 0.68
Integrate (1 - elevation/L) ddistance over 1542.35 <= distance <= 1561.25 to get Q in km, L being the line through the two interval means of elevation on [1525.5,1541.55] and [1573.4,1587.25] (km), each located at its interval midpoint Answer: 3.3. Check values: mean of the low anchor 11.7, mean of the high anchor 12.5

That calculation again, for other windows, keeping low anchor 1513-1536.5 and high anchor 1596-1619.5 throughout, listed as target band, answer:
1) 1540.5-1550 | 2.0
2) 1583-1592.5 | -4.7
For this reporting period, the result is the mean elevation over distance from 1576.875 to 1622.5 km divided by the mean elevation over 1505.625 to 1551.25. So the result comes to 0.75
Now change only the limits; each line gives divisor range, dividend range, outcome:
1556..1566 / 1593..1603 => 0.65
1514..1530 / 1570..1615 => 0.69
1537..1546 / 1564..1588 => 1.34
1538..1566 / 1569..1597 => 1.17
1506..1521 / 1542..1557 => 0.76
